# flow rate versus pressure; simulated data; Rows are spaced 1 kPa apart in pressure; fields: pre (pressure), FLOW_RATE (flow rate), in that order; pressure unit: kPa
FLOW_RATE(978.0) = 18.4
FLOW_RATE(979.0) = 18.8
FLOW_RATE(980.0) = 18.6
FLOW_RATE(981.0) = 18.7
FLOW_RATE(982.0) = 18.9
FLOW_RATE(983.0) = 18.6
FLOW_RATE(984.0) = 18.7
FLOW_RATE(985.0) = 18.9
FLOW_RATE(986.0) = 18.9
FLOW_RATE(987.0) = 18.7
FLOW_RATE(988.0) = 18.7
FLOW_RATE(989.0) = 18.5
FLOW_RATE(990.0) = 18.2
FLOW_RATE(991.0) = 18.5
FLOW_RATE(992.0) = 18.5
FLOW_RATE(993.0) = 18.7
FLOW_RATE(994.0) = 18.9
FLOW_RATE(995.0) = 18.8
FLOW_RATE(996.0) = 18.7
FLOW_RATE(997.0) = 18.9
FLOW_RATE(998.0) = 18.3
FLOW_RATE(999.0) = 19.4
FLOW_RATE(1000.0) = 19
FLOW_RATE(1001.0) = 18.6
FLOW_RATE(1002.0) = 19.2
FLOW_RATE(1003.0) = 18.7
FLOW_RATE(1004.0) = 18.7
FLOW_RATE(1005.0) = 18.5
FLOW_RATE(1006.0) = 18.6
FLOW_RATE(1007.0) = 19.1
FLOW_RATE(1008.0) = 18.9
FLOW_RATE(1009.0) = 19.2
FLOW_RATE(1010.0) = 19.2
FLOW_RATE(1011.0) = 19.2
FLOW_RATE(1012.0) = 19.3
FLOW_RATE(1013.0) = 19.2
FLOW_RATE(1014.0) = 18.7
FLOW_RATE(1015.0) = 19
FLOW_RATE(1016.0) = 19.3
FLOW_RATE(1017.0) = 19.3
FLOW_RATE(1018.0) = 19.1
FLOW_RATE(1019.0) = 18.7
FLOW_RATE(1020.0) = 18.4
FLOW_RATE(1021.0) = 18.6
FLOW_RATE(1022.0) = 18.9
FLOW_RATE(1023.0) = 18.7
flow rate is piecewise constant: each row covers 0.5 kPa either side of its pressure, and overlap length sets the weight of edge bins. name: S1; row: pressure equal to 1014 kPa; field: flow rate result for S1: 18.7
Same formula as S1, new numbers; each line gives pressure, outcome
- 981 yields 18.7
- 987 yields 18.7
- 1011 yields 19.2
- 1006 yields 18.6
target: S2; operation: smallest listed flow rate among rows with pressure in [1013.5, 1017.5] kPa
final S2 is 18.7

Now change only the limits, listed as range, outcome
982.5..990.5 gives 18.2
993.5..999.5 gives 18.3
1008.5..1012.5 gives 19.2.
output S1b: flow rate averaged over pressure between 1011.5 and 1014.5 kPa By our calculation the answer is 19.1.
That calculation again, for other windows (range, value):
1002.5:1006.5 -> 18.6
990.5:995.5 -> 18.7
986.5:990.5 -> 18.5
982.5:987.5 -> 18.8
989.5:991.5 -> 18.4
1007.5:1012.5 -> 19.2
